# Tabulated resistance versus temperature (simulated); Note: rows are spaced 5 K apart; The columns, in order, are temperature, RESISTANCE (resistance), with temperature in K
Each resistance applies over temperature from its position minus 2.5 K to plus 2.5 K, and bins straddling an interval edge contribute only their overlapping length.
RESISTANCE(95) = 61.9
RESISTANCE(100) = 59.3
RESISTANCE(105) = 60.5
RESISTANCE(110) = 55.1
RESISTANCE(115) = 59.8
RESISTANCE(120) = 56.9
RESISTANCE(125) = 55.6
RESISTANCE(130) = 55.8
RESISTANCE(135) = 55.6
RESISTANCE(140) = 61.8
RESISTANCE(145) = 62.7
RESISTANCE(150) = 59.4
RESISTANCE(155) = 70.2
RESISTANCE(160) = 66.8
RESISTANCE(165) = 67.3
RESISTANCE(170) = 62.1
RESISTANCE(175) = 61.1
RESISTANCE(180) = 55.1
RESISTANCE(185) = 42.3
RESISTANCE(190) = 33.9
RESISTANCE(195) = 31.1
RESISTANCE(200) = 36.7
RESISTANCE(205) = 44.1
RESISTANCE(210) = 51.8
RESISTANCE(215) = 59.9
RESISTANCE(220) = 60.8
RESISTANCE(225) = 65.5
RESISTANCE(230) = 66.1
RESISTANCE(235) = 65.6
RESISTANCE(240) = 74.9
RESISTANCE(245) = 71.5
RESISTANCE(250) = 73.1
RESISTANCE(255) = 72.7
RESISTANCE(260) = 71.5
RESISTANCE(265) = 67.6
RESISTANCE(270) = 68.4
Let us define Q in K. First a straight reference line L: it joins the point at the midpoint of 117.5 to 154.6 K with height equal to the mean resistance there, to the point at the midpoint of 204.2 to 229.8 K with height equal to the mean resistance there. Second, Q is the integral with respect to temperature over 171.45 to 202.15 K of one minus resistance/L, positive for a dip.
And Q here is 7.5 K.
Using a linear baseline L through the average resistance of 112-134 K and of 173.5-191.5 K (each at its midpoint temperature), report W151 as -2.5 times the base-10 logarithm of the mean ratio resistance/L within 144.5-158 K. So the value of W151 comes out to -0.22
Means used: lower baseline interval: 56.9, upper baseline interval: 48.2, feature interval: 64.4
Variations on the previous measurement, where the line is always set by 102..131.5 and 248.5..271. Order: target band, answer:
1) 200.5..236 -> 0.16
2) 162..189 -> 0.11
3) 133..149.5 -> -0.01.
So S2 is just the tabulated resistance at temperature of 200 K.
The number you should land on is 36.7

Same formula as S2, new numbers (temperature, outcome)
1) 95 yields 61.9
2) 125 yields 55.6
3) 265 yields 67.6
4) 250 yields 73.1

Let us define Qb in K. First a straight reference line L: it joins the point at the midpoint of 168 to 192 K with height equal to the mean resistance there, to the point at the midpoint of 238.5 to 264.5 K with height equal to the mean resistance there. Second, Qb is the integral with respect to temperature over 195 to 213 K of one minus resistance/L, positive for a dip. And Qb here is 4.8 K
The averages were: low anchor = 51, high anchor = 72.3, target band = 42.8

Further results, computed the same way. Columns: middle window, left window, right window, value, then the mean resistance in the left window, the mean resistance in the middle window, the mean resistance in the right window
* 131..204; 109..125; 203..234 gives 4.21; 57.2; 54.5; 58.6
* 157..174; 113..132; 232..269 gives -0.98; 57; 65.2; 70.8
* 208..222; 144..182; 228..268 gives 2.08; 63.2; 57.6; 70.4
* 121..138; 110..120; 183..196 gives -0.74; 57.9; 56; 36.1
